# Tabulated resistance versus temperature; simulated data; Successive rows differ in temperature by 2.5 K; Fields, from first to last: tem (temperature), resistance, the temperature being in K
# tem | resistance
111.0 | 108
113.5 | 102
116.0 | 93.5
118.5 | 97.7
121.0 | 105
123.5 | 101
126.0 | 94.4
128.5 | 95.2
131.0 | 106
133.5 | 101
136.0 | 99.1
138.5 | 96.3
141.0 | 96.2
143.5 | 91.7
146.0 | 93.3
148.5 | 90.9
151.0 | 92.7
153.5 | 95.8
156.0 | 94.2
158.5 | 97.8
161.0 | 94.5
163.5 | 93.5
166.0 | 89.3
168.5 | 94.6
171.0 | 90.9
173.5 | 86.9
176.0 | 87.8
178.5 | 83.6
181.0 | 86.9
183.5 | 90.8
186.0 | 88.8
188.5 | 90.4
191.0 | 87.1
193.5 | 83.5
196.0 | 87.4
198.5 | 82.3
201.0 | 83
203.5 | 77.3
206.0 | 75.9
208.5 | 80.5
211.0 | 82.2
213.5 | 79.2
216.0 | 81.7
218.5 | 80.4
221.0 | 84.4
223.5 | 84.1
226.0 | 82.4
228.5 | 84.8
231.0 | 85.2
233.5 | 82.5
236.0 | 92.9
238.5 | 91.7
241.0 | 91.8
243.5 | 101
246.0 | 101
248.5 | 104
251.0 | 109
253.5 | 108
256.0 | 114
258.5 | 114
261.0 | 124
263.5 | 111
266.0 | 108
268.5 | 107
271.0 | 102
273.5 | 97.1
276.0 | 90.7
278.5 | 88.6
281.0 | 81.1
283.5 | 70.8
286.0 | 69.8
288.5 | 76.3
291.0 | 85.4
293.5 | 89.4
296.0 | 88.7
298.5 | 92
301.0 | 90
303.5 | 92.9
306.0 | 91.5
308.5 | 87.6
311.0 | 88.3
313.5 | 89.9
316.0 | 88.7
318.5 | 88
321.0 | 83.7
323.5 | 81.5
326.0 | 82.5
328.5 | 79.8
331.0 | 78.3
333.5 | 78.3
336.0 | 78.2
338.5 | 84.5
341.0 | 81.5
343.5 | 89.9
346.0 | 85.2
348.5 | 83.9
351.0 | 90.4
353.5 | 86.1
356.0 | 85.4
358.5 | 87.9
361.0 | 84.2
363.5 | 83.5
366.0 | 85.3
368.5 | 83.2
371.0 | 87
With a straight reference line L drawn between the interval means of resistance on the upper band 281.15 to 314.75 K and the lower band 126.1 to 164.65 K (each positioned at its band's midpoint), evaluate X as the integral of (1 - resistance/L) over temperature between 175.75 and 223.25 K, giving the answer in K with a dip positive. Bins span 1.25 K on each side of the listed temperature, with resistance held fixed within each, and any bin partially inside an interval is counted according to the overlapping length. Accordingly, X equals 4.3 K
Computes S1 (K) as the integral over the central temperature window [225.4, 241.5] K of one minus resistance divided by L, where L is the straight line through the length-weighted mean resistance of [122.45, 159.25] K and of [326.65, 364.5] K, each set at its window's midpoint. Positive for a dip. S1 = 0.6 K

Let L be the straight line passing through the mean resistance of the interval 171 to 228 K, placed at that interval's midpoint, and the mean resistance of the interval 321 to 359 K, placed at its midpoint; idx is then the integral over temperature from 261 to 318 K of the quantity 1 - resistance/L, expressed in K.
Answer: -5.0 K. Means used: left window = 84.1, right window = 83.5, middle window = 91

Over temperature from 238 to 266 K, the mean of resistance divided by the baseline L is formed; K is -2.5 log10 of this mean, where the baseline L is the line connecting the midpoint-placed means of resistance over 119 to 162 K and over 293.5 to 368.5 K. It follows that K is -0.18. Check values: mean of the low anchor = 96.8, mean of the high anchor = 85.8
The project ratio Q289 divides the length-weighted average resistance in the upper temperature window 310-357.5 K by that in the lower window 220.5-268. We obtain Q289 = 0.85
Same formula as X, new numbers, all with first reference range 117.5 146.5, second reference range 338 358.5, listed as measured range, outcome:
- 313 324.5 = 0.19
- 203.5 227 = 3.15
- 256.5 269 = -3.08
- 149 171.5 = 0.68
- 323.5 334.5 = 0.90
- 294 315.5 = -0.38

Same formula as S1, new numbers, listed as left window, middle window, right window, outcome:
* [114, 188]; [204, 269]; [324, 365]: -3.6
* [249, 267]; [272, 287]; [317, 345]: 2.9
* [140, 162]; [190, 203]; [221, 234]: 0.6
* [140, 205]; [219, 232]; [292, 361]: 0.7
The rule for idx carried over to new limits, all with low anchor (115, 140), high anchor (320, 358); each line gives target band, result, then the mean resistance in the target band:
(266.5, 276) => -1.36 K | 101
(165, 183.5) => 1.32 K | 88.7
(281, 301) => 1.06 K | 82.2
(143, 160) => 0.58 K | 93.9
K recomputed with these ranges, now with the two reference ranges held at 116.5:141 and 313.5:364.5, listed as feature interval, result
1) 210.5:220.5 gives 0.149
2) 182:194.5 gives 0.080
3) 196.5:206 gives 0.165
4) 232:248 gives -0.031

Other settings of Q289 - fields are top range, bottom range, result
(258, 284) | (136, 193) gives 1.09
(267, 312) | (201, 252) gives 1.01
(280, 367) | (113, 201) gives 0.91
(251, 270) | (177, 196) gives 1.28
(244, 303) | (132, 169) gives 1.02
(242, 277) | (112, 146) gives 1.08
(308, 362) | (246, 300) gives 0.88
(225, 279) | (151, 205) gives 1.12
